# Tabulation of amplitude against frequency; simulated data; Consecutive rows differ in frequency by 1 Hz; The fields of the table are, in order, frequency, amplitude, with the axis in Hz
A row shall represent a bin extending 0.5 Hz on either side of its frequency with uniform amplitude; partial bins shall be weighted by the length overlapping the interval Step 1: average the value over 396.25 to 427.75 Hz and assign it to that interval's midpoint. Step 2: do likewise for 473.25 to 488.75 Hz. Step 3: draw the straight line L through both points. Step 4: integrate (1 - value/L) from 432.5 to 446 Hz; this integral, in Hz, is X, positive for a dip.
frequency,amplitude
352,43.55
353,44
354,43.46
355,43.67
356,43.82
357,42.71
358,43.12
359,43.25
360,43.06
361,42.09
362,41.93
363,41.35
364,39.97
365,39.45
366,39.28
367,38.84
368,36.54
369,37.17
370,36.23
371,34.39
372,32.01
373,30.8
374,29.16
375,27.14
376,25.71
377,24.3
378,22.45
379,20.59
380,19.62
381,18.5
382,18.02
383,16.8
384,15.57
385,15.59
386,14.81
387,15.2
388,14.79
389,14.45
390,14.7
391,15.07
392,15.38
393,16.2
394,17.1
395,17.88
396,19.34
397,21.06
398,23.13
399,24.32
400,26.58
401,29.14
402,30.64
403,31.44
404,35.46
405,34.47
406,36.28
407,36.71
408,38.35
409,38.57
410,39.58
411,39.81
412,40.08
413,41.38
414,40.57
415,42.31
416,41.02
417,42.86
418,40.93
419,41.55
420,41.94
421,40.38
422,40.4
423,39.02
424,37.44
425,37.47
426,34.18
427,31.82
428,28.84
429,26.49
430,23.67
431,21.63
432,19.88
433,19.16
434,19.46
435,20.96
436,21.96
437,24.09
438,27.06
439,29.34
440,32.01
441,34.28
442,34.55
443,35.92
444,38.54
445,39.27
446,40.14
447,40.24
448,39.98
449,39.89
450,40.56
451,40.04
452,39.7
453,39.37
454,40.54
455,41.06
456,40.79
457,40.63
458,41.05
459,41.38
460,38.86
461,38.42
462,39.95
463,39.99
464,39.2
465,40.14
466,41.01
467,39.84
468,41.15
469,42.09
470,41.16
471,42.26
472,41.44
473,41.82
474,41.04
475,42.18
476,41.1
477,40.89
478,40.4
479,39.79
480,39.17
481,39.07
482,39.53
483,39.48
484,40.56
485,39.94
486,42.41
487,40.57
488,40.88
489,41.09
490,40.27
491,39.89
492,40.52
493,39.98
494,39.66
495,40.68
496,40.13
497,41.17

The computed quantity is 3.0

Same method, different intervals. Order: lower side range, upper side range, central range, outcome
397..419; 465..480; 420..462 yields 4.6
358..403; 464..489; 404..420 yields -4.3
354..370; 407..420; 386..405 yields 9.0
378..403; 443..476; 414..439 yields -2.0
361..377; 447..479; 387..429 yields 7.1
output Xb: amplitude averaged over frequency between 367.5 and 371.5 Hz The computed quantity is 36.1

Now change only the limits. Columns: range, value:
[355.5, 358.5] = 43.2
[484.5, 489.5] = 41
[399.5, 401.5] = 27.9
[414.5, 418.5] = 41.8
